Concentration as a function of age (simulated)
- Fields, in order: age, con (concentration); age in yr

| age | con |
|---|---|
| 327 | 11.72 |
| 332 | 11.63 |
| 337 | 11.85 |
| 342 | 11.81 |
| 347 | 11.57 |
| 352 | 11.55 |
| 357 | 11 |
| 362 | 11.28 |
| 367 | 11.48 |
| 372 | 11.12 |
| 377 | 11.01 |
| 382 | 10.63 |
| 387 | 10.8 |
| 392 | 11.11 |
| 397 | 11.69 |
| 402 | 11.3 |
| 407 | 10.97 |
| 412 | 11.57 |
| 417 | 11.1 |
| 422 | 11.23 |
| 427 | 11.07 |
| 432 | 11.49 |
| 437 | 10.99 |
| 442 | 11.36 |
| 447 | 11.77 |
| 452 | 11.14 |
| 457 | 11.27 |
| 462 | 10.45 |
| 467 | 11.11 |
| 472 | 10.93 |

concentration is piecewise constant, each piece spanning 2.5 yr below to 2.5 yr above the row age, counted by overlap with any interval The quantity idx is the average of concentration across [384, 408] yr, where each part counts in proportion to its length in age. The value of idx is 11.2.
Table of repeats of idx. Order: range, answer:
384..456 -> 11.3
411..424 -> 11.3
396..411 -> 11.3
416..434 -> 11.2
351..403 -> 11.2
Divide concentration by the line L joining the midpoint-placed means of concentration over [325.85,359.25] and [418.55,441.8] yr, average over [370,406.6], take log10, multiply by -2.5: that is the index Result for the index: 0.03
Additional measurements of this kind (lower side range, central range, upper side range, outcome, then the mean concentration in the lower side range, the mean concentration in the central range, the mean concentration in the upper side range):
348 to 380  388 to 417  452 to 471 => -0.014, 11.2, 11.3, 11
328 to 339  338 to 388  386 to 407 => 0.023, 11.7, 11.3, 11.2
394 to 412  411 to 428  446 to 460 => 0.011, 11.3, 11.2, 11.3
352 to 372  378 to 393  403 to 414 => 0.042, 11.3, 10.8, 11.3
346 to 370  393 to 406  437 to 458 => -0.004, 11.4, 11.4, 11.3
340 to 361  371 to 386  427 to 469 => 0.048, 11.5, 10.9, 11.2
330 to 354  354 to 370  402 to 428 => 0.028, 11.7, 11.3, 11.2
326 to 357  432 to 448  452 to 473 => -0.026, 11.6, 11.4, 11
